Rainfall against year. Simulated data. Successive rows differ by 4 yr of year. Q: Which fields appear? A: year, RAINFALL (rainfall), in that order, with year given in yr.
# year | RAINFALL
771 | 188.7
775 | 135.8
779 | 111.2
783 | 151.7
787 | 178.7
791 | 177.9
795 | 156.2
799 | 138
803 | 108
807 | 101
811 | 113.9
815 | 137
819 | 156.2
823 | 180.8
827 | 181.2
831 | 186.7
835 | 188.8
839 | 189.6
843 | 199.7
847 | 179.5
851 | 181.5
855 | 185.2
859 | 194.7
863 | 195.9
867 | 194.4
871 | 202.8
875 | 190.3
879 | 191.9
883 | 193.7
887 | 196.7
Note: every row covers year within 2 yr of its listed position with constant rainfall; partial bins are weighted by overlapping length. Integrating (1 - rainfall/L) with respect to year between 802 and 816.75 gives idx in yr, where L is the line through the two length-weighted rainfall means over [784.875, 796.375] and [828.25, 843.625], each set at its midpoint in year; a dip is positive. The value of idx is 5.28 yr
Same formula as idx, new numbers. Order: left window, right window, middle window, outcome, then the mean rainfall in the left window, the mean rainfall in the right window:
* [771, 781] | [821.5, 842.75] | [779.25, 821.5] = 4.25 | 137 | 187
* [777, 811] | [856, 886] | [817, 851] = -3.03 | 139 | 195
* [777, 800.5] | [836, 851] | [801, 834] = 4.91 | 153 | 188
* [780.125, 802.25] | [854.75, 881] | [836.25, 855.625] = -0.45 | 156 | 194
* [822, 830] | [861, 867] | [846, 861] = 0.47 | 182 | 195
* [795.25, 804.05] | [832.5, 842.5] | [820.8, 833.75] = -0.61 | 131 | 191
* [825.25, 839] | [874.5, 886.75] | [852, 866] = -0.11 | 186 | 193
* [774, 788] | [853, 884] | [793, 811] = 3.48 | 143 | 194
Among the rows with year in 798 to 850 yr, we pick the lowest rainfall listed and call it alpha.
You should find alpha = 101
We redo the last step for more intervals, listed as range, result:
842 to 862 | 179.5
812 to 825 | 137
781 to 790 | 151.7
